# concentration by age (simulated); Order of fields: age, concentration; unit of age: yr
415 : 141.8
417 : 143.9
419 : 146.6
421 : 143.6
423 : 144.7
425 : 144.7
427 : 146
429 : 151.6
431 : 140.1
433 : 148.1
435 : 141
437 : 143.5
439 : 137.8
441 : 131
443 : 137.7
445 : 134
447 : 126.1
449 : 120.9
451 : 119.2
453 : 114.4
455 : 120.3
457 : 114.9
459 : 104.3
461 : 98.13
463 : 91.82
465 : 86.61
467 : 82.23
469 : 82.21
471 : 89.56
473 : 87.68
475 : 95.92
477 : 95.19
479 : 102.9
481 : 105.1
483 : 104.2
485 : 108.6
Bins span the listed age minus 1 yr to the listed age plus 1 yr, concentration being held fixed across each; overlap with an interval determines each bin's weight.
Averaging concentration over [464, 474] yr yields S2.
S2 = 85.7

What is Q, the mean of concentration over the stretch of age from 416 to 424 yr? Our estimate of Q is 145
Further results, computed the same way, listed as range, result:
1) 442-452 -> 128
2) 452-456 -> 117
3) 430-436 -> 143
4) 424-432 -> 146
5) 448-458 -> 118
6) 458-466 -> 95.2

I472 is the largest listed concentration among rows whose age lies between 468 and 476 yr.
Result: 95.92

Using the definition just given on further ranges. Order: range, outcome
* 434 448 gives 143.5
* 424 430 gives 151.6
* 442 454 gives 137.7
